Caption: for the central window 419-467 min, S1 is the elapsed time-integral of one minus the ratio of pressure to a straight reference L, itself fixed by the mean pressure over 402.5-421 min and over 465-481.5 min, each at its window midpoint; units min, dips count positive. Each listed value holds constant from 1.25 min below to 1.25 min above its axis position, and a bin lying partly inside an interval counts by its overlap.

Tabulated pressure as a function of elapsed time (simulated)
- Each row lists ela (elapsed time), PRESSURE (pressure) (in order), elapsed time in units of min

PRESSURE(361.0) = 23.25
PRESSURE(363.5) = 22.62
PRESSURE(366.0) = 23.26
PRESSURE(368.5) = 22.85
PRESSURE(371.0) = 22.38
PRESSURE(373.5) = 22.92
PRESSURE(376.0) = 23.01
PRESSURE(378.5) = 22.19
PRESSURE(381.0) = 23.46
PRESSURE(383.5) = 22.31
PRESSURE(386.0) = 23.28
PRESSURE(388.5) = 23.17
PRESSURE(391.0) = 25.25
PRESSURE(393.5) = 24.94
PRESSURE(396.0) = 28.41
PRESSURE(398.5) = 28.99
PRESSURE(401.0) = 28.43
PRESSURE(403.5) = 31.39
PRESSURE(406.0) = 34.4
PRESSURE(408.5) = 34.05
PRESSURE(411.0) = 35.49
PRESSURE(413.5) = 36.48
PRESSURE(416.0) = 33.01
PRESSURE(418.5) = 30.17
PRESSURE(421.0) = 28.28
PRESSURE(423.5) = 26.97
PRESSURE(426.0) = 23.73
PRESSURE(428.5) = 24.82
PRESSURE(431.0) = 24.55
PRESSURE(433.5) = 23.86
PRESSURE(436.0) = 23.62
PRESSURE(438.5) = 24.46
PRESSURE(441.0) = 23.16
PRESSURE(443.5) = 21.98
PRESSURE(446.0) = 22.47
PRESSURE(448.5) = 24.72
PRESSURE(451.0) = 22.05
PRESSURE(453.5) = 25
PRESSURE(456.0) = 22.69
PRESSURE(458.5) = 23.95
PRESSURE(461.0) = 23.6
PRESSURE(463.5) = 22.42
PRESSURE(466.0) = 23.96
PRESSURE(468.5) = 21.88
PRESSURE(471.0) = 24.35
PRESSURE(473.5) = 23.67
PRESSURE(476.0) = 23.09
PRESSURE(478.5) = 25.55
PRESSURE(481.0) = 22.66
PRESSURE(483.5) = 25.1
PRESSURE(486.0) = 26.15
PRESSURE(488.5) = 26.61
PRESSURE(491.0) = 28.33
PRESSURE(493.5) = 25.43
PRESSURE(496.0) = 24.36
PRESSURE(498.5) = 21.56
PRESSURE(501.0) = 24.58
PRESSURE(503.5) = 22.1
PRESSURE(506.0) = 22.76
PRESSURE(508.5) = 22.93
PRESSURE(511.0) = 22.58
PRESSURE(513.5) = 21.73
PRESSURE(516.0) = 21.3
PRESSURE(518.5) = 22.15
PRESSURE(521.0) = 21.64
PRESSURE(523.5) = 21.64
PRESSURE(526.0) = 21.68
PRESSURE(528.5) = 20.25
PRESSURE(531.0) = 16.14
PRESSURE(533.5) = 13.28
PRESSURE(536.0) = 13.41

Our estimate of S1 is 7.1 min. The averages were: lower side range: 33.2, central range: 24.1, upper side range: 23.6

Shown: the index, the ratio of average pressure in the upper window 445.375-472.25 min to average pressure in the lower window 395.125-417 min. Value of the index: 0.72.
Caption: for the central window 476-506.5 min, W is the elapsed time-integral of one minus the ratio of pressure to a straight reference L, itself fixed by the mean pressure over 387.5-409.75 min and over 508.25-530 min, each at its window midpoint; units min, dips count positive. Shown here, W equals -1.7 min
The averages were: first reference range 28.8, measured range 24.6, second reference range 21.6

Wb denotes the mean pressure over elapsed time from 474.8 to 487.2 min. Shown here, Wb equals 24.5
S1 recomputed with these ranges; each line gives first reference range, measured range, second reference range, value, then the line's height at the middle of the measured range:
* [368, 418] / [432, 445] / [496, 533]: 0.9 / 25.2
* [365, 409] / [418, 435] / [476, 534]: -0.8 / 24.7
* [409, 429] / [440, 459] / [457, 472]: 1.7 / 25.6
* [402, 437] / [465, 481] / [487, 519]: 1.3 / 25.7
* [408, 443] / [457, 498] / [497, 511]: 0.1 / 24.5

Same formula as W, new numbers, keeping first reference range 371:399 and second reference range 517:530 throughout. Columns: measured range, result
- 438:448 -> 0.0 min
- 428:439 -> -0.5 min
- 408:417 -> -4.3 min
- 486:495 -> -1.9 min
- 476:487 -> -1.2 min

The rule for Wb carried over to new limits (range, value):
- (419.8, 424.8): 27.6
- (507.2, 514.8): 22.4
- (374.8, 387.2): 22.8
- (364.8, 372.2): 22.8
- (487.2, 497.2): 26.2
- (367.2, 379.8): 22.7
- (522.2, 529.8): 21.2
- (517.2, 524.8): 21.8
